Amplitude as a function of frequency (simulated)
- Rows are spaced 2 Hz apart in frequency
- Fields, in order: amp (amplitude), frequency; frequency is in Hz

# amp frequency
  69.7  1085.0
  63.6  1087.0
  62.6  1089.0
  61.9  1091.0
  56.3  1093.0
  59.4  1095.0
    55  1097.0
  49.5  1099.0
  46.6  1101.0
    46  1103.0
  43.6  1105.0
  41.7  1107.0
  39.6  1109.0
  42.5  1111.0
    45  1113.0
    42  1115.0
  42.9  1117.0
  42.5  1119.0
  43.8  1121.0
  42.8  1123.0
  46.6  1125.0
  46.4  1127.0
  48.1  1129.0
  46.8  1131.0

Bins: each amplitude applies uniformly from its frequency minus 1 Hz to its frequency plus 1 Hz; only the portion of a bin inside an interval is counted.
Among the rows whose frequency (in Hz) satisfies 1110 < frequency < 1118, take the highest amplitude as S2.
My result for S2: 45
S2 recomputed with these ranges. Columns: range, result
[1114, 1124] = 43.8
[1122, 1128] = 46.6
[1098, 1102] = 49.5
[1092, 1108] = 59.4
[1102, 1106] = 46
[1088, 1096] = 62.6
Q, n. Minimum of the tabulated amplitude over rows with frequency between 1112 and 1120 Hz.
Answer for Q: 42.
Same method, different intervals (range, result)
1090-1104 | 46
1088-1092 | 61.9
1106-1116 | 39.6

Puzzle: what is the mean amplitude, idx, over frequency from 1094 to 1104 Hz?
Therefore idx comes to 51.3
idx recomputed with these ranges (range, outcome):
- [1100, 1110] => 43.5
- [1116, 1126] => 43.7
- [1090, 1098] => 58.1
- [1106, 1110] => 40.7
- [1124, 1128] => 46.5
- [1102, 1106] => 44.8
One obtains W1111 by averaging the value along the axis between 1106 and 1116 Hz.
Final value 42.2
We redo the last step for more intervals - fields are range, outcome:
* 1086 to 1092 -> 62.7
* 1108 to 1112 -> 41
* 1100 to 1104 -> 46.3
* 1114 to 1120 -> 42.5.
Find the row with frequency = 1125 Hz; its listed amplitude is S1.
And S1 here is 46.6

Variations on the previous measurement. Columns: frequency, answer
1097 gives 55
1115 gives 42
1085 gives 69.7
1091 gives 61.9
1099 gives 49.5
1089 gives 62.6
